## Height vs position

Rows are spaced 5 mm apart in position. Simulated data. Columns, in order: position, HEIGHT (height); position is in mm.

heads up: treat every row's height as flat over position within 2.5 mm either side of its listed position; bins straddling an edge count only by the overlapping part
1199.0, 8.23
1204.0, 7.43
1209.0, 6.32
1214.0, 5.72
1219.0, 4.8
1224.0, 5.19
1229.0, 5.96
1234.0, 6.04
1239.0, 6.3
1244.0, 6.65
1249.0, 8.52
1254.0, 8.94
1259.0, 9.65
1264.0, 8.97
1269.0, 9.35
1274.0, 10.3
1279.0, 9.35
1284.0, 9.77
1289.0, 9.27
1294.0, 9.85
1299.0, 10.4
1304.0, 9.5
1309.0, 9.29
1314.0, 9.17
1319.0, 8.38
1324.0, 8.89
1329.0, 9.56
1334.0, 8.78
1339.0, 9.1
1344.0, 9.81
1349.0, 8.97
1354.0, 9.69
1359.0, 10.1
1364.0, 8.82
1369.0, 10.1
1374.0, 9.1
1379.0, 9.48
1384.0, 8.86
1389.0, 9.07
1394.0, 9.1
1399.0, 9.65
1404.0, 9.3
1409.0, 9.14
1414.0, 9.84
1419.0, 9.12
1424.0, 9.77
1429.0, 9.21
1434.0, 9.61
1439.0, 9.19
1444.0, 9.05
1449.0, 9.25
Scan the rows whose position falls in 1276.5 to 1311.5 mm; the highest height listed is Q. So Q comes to 10.4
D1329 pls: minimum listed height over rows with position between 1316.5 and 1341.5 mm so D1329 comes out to 8.38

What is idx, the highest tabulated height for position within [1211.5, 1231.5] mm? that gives 5.96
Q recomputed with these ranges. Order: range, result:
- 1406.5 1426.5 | 9.84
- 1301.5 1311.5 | 9.5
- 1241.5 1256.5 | 8.94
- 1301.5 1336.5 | 9.56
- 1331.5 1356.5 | 9.81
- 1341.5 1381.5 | 10.1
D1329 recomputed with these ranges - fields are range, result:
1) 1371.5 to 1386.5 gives 8.86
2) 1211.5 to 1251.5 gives 4.8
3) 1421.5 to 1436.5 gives 9.21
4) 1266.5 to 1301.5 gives 9.27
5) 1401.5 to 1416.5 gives 9.14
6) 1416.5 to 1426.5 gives 9.12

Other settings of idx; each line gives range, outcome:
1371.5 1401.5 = 9.65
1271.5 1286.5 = 10.3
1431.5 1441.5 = 9.61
